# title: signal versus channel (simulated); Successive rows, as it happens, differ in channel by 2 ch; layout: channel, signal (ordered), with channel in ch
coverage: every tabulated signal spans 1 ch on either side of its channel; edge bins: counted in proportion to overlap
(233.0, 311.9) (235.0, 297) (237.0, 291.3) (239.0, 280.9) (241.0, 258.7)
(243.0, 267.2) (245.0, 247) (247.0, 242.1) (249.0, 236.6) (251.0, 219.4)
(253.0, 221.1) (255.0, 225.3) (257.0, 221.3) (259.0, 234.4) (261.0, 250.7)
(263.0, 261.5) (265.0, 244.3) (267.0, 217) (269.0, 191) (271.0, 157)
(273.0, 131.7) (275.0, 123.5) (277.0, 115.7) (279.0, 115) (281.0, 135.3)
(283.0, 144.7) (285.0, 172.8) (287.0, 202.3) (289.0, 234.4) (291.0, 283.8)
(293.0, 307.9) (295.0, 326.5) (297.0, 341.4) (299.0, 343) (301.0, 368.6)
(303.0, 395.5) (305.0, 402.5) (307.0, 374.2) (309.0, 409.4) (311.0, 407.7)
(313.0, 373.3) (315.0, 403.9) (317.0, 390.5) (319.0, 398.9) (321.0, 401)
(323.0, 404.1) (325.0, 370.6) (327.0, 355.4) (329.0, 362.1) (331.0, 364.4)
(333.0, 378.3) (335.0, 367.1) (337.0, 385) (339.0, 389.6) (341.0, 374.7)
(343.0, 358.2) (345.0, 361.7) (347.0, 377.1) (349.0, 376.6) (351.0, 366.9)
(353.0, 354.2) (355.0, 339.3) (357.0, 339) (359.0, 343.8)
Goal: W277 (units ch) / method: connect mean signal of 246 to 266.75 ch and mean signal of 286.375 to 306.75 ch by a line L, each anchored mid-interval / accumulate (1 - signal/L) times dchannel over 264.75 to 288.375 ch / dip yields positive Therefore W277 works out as 9.9 ch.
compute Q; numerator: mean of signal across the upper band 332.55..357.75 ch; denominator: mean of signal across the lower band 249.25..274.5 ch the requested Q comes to 1.72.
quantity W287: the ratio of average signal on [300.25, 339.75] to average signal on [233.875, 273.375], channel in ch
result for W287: 1.63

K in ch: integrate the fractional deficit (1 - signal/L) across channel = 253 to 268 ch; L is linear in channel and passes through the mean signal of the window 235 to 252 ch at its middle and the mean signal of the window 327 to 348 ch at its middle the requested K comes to 2.3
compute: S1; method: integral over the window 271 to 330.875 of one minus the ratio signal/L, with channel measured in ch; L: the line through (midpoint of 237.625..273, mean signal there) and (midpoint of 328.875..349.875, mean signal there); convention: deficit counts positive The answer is 2.5 ch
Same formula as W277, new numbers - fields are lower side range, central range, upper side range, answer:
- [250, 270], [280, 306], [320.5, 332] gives 2.09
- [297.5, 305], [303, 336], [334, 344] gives -1.09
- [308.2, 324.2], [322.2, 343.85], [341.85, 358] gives 0.30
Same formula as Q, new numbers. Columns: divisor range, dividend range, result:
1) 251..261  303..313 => 1.74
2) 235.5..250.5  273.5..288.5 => 0.56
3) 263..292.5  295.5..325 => 2.12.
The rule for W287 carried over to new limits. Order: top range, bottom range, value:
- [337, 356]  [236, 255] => 1.47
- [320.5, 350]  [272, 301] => 1.72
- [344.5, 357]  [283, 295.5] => 1.49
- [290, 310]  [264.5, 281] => 2.25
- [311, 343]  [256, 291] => 2.03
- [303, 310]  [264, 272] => 1.95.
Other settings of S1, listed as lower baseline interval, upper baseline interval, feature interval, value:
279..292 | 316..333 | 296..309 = -4.8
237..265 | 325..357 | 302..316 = -3.1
